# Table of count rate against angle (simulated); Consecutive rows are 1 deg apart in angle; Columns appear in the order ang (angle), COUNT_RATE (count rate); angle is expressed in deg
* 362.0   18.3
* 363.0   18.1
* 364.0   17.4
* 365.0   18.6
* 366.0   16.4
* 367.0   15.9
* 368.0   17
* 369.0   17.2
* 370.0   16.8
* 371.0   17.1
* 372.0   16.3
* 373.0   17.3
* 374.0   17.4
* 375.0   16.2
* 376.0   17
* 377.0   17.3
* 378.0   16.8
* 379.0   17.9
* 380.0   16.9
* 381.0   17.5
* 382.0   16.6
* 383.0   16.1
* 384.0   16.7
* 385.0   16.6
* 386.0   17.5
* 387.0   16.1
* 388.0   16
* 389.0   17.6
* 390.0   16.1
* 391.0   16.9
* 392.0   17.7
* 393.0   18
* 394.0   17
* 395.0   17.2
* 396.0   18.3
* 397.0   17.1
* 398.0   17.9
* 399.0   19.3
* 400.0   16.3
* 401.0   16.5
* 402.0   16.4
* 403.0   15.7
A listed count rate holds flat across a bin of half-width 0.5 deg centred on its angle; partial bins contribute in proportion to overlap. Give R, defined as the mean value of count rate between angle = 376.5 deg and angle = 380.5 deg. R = 17.2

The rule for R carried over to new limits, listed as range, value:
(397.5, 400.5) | 17.8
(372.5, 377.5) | 17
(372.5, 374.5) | 17.4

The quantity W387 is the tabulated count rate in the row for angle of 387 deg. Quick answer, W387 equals 16.1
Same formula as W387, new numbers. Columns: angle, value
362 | 18.3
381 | 17.5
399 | 19.3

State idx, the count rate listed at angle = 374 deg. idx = 17.4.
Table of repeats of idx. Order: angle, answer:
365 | 18.6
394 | 17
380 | 16.9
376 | 17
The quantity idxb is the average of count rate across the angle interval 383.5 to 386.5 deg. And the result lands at 16.9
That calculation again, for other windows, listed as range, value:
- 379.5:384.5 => 16.8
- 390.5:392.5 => 17.3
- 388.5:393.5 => 17.3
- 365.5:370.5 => 16.7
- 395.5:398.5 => 17.8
